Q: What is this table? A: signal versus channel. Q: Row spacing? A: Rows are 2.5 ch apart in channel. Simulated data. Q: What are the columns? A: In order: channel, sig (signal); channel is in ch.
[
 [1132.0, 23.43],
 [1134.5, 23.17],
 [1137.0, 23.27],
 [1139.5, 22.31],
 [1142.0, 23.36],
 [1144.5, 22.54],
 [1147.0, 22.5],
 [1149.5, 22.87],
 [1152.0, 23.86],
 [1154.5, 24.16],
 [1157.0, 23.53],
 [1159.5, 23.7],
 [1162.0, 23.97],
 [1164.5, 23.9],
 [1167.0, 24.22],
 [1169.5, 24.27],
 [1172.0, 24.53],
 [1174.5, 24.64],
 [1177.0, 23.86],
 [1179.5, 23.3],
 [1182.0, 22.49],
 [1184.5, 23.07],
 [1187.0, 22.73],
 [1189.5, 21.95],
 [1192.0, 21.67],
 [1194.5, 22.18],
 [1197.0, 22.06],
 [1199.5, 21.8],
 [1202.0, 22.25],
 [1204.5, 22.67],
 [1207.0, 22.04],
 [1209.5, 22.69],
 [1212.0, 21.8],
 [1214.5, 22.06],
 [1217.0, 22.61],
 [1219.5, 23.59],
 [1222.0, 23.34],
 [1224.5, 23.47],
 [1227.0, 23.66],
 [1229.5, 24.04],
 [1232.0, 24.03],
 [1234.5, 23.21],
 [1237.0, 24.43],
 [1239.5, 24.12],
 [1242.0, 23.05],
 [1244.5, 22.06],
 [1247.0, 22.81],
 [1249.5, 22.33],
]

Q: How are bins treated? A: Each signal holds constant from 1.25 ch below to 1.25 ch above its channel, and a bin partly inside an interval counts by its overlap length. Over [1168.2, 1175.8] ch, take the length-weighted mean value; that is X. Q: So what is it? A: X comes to 24.5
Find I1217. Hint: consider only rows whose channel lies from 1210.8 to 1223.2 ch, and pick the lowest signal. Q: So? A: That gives 21.8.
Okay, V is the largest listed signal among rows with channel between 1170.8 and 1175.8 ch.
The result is 24.64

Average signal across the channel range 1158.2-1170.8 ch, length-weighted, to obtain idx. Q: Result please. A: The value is 24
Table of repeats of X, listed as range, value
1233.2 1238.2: 23.8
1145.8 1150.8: 22.7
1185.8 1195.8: 22.1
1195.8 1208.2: 22.2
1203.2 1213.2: 22.3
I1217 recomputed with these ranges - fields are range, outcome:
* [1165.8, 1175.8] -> 24.22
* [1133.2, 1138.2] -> 23.17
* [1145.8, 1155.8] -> 22.5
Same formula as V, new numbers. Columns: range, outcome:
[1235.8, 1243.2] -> 24.43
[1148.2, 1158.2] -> 24.16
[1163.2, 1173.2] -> 24.53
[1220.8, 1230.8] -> 24.04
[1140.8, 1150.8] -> 23.36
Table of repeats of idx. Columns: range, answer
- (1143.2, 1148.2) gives 22.5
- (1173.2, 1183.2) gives 23.6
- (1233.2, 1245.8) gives 23.4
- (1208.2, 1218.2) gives 22.3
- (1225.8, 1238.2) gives 23.9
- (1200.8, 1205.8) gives 22.5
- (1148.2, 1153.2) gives 23.4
